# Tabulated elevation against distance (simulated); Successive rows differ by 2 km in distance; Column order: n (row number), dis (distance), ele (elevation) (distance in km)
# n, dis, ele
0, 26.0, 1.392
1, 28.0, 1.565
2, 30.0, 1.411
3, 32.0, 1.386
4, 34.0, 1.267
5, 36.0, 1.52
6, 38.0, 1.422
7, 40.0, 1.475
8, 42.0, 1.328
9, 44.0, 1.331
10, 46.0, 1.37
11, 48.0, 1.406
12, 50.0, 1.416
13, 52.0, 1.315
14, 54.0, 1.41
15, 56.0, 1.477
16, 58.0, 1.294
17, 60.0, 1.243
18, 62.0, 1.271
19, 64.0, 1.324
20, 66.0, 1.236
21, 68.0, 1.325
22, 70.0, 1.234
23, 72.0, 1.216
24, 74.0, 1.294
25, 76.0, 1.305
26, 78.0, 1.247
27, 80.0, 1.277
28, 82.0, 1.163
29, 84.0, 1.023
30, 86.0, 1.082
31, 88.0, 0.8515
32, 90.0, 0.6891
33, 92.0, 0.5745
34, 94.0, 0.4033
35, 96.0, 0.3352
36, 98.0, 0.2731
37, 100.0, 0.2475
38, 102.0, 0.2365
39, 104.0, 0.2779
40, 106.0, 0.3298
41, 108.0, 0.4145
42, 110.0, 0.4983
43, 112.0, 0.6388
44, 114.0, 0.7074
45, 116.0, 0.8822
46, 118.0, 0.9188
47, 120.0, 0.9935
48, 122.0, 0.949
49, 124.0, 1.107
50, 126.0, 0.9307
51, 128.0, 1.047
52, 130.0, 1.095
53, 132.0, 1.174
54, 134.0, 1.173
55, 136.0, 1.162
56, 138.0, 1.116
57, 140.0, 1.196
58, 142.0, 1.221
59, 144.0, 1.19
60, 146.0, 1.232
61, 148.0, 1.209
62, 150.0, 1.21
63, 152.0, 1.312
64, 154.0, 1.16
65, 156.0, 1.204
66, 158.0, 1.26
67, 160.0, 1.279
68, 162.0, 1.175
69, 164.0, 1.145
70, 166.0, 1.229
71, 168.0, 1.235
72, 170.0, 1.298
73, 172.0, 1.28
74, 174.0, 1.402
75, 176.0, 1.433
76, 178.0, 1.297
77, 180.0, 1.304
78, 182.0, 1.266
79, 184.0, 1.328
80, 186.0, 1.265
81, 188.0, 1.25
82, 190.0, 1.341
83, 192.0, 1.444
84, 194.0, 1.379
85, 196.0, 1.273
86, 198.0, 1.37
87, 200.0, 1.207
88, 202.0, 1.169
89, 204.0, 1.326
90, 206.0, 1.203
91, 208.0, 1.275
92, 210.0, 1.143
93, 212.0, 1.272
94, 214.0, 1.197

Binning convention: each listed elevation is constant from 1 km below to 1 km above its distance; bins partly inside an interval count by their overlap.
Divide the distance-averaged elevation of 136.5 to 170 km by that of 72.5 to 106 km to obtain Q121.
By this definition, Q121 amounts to 1.6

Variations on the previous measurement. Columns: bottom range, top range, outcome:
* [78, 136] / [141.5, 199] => 1.64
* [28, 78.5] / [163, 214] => 0.95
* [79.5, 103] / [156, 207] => 1.93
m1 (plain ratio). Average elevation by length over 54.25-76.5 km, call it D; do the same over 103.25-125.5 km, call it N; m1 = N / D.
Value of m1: 0.5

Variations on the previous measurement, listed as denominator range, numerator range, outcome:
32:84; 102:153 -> 0.72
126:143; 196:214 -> 1.10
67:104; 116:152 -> 1.29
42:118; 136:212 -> 1.30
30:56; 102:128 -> 0.51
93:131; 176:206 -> 2.01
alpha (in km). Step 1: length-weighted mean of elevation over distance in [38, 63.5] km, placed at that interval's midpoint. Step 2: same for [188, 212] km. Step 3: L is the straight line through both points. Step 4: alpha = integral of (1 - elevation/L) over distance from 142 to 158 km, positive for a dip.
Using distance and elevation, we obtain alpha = 1.1 km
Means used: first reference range 1.36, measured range 1.22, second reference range 1.28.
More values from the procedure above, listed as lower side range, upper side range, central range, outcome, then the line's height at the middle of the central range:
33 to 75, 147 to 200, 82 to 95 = 5.1 km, 1.32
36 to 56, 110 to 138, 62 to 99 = 6.8 km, 1.21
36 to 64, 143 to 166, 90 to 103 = 9.3 km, 1.3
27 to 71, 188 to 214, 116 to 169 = 6.7 km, 1.31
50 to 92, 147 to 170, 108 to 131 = 6.6 km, 1.21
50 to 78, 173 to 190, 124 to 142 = 2.7 km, 1.31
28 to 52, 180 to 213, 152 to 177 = 0.9 km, 1.31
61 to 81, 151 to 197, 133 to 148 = 1.1 km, 1.28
